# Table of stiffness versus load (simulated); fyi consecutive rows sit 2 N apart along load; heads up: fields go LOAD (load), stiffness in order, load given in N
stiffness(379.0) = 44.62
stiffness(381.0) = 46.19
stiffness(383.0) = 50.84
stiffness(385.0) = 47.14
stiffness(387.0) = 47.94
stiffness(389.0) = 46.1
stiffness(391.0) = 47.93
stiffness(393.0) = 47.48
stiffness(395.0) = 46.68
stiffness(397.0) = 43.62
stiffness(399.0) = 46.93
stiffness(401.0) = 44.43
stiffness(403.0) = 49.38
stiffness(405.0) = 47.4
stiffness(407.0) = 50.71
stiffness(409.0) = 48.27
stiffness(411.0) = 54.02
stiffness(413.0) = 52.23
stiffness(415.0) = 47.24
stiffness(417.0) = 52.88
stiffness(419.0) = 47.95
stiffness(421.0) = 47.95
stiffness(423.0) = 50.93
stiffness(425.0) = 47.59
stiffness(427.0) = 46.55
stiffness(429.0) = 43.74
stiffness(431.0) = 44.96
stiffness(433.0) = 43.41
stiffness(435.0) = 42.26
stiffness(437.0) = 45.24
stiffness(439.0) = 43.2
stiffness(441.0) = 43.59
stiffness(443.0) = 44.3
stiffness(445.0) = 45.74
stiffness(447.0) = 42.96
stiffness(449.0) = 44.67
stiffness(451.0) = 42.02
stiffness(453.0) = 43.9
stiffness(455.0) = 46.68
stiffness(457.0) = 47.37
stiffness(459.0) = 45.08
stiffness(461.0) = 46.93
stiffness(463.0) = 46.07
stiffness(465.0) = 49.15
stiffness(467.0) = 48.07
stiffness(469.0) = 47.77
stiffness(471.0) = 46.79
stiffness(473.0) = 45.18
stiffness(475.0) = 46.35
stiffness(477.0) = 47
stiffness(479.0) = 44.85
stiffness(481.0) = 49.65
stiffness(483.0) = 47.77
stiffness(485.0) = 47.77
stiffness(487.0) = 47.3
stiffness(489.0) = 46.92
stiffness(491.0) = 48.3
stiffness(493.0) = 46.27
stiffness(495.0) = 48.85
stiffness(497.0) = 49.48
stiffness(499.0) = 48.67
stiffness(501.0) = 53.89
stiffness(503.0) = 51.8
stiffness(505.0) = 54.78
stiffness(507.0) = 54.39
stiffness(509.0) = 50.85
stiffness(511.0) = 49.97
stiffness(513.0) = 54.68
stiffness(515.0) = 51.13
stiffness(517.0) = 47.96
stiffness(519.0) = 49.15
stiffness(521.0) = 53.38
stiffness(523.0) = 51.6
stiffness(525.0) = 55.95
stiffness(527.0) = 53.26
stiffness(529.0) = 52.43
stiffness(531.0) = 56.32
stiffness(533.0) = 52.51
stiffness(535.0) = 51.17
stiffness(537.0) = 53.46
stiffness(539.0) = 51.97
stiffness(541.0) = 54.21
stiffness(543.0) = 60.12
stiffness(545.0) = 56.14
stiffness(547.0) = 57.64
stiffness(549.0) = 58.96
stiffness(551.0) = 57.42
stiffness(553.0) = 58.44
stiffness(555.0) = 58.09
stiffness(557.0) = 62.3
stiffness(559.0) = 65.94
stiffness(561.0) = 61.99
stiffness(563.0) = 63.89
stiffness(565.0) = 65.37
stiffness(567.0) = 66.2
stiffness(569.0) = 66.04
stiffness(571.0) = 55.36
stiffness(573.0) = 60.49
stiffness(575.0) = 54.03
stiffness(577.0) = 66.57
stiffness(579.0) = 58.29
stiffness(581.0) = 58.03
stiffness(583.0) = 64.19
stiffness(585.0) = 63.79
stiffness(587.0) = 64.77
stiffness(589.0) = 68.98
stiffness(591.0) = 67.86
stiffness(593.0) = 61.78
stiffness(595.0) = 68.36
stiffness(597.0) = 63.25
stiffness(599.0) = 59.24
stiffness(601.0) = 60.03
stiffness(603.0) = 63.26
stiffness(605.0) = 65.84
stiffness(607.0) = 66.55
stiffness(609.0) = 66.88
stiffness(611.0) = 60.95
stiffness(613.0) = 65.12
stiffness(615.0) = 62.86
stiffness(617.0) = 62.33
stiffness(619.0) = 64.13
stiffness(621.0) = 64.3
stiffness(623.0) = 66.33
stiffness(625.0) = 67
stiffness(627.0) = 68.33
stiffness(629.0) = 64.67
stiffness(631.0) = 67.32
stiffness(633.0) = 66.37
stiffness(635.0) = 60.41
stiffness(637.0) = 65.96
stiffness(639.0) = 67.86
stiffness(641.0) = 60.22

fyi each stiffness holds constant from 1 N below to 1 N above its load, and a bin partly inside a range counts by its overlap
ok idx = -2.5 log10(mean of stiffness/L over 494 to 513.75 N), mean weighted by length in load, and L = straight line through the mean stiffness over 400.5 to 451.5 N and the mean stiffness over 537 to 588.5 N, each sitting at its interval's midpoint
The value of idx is 0.057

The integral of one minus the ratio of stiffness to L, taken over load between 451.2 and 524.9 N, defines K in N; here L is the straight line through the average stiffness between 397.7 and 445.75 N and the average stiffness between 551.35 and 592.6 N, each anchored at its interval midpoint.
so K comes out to 7.0 N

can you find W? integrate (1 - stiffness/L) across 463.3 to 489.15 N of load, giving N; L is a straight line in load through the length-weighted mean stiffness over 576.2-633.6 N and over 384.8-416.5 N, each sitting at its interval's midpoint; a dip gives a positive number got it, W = 3.27 N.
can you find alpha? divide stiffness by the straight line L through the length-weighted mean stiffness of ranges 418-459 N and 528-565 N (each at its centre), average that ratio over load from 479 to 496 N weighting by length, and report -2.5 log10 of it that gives 0.07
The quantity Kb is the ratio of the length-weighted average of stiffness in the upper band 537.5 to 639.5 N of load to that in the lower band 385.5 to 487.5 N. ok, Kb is 1.3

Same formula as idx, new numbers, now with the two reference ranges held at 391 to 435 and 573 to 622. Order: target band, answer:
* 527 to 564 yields 0.03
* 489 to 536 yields 0.09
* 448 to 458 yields 0.14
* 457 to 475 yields 0.12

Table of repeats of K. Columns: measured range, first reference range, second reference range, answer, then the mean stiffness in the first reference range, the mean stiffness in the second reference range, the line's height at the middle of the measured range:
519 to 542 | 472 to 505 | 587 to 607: 0.6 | 48.3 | 64.4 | 54.6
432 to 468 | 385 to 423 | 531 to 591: 4.7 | 48.3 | 59.9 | 51.7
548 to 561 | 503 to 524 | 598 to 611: -0.7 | 51.8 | 63.4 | 57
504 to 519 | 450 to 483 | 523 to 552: 0.0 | 46.5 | 55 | 51.9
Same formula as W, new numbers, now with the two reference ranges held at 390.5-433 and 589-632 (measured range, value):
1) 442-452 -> 1.4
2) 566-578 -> 0.0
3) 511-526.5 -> 1.4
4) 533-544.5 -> 0.9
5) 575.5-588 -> 0.0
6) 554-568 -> -0.7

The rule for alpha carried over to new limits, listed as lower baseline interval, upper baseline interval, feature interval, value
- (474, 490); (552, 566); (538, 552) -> 0.05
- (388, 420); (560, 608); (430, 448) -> 0.17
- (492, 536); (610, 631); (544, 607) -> -0.05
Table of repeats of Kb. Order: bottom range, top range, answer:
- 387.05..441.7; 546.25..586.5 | 1.30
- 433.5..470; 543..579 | 1.34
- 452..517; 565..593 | 1.29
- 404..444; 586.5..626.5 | 1.37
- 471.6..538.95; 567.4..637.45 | 1.26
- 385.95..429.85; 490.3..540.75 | 1.08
